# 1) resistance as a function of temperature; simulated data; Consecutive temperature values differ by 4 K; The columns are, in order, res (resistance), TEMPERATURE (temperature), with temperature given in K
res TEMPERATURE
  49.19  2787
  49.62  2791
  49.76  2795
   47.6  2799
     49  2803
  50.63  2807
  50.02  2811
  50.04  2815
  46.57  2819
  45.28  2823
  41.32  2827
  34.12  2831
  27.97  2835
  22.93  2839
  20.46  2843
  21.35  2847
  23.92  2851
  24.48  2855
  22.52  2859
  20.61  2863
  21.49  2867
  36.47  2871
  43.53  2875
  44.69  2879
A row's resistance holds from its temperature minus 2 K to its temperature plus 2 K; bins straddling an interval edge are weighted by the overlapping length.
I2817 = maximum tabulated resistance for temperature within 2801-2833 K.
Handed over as 50.63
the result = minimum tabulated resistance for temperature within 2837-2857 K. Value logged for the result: 20.46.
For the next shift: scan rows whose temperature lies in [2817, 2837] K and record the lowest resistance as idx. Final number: 27.97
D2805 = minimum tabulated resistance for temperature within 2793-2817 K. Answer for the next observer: 47.6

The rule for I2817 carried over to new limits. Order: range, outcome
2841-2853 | 23.92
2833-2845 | 27.97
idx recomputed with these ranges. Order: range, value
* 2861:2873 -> 20.61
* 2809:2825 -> 45.28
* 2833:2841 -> 22.93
